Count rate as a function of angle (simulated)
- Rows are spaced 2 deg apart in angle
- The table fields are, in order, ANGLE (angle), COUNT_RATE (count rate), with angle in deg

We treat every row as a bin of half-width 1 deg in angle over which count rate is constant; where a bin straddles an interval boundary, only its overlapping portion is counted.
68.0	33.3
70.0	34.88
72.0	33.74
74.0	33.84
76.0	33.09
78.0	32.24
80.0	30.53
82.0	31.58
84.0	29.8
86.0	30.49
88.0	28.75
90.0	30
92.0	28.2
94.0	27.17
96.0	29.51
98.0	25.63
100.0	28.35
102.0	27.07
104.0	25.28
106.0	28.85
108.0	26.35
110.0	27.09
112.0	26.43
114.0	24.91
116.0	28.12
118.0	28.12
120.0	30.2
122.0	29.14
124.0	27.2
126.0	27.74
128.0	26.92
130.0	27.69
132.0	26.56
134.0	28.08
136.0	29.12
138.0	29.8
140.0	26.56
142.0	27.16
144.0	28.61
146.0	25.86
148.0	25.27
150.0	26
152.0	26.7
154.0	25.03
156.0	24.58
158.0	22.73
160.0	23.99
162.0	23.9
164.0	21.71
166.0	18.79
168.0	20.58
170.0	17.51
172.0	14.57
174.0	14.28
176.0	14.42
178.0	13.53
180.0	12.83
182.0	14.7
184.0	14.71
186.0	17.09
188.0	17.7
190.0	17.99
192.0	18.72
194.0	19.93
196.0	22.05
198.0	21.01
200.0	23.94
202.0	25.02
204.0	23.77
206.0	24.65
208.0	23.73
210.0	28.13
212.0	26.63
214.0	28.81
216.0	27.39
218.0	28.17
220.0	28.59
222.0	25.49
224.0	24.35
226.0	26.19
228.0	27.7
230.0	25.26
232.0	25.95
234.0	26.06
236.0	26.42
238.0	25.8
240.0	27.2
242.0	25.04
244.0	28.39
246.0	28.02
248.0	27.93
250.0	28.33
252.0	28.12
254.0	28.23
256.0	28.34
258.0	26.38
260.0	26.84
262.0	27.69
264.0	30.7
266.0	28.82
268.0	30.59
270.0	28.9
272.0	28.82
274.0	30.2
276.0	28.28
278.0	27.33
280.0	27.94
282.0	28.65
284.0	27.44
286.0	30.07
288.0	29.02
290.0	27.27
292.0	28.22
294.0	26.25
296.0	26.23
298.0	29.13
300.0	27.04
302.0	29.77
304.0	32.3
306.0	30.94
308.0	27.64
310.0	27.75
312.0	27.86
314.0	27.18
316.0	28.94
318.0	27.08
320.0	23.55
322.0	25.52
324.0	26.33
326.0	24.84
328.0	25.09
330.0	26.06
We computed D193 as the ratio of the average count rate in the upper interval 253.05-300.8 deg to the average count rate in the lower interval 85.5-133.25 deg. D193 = 1.02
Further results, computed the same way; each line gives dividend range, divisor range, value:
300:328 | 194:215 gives 1.12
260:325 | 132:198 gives 1.31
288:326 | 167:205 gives 1.53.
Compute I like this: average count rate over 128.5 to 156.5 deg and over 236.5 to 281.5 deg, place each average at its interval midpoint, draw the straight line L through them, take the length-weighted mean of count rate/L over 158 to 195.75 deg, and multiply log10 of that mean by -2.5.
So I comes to 0.46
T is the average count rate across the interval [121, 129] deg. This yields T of 27.8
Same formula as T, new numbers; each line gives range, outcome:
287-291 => 28.1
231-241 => 26.3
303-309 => 30.3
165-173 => 17.9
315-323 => 26.3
